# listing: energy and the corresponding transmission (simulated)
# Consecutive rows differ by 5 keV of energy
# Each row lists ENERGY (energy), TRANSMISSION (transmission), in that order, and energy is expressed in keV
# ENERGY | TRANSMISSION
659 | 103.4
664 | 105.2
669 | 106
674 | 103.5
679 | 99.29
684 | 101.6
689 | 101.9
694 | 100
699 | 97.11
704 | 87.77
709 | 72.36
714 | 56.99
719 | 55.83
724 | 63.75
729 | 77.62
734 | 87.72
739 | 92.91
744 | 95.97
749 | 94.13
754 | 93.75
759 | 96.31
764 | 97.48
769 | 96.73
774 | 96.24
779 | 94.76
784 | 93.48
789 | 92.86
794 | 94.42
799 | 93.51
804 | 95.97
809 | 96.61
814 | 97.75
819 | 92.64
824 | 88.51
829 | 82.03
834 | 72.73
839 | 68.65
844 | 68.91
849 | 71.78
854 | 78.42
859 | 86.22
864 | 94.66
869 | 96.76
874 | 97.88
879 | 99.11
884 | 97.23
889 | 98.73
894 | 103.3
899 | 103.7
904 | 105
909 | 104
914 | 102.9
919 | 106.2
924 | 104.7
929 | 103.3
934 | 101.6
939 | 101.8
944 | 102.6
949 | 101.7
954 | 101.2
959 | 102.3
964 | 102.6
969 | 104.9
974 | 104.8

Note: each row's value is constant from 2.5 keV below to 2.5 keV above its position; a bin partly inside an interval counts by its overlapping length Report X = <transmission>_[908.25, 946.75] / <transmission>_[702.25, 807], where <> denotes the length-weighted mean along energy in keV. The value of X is 1.19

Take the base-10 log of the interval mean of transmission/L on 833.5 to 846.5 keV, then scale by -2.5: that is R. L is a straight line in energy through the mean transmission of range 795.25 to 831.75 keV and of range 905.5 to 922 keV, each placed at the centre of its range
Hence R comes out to 0.342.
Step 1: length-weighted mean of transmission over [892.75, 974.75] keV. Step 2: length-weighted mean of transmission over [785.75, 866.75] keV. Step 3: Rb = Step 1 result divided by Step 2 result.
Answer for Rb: 1.2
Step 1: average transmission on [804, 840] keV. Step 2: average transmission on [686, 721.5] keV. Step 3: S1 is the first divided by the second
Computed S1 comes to 1.06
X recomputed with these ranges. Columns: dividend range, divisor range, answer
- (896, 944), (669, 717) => 1.13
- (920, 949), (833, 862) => 1.37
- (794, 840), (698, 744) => 1.15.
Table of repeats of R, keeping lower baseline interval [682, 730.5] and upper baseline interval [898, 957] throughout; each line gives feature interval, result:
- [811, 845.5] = 0.14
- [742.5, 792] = -0.09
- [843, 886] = 0.10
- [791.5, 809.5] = -0.05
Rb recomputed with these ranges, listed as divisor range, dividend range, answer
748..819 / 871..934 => 1.07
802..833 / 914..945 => 1.13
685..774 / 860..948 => 1.16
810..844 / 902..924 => 1.26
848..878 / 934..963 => 1.15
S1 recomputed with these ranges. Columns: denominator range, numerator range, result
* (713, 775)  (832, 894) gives 1.02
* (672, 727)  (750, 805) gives 1.11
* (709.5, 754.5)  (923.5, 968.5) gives 1.30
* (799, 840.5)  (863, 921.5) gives 1.15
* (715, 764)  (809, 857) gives 0.96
